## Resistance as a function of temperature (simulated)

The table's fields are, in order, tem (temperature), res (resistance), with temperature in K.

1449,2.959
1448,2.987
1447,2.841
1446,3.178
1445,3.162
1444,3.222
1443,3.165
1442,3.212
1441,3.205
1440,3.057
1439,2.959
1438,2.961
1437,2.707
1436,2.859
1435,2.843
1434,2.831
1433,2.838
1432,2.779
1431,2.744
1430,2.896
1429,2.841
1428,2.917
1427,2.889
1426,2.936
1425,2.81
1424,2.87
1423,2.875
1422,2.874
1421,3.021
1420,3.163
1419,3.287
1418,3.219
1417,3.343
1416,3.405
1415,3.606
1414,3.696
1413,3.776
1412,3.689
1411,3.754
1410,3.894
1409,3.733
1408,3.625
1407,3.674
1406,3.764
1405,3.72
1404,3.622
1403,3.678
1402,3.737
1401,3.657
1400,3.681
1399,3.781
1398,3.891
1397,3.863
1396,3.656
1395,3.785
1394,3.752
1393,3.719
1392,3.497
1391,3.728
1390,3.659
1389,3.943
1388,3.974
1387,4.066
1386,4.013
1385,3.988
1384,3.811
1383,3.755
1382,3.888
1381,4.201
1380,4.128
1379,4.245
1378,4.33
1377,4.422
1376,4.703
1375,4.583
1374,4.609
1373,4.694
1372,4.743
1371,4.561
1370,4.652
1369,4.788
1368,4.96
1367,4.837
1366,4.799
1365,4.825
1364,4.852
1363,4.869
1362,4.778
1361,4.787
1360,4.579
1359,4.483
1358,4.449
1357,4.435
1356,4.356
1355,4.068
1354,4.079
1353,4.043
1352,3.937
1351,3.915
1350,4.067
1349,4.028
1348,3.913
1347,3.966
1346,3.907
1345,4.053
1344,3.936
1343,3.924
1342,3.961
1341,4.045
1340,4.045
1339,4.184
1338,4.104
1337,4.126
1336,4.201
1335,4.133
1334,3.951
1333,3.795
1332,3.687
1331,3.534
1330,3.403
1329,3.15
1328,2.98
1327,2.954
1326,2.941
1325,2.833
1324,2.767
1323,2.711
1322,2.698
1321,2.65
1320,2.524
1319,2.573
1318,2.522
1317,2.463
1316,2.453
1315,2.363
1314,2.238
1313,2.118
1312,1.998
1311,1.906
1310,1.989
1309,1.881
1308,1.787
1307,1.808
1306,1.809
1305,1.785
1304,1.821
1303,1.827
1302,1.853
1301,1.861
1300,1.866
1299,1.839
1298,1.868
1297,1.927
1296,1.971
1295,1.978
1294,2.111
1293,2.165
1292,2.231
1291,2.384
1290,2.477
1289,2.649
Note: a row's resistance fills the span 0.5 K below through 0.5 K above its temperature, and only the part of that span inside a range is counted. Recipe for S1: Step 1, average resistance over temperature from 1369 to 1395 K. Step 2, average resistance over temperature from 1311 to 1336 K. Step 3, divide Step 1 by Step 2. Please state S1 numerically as 1.43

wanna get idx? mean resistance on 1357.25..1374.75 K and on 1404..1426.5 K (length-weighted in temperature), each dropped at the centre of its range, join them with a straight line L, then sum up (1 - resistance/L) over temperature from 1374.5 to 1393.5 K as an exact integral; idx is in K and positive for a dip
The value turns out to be 0.9 K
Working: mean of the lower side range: 4.72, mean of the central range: 4.03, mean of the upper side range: 3.4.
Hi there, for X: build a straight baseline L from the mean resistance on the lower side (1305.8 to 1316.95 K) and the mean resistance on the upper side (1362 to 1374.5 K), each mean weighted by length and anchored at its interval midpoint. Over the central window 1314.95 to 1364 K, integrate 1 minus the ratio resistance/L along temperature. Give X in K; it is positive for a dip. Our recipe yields -4.6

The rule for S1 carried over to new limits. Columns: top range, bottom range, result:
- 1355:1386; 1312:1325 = 1.80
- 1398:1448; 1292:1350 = 1.14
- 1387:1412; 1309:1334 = 1.37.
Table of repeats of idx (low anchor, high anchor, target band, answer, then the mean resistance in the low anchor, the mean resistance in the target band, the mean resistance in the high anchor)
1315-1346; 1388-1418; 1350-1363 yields -3.2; 3.37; 4.34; 3.7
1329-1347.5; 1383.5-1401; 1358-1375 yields -3.8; 3.92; 4.73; 3.81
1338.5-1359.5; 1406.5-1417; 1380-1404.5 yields -0.1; 4.09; 3.81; 3.67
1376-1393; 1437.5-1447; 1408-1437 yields 2.2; 3.99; 3.16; 3.11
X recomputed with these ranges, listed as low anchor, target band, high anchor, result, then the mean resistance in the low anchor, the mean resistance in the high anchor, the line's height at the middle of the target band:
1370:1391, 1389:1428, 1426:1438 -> -0.45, 4.21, 2.84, 3.47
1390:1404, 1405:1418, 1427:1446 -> -0.78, 3.72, 2.96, 3.44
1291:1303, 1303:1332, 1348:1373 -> 3.68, 1.98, 4.49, 2.79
